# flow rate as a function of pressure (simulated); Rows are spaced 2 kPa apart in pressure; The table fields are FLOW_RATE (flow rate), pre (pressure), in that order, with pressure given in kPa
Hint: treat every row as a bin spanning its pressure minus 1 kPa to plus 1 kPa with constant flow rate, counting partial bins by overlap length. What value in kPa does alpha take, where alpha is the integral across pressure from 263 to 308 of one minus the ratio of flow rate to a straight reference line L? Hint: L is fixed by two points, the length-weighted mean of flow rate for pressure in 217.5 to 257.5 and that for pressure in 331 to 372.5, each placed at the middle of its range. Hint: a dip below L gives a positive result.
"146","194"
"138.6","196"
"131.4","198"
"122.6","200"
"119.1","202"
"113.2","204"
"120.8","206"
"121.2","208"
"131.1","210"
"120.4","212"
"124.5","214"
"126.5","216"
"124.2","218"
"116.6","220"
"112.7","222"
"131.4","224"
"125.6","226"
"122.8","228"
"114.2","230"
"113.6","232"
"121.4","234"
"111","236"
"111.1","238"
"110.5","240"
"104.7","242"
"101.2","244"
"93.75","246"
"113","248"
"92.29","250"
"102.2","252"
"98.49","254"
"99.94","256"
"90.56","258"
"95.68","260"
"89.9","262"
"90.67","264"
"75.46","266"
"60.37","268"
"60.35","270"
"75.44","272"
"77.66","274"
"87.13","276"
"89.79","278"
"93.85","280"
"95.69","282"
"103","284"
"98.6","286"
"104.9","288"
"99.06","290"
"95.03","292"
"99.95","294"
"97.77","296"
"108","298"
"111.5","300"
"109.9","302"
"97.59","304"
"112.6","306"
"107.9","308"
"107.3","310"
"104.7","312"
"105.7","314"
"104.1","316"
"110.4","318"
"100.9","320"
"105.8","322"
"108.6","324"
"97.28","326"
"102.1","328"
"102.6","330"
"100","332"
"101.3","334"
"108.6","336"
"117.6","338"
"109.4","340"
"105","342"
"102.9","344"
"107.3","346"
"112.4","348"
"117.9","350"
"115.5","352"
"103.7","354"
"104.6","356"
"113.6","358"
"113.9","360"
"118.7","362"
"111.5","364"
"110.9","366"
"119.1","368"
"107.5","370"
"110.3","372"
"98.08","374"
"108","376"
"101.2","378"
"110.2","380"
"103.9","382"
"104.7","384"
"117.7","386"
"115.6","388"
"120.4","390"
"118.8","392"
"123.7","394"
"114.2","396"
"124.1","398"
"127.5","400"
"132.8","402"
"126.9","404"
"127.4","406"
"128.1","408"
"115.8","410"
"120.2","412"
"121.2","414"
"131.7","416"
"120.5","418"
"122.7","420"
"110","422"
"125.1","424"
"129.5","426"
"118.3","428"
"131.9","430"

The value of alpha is 7.0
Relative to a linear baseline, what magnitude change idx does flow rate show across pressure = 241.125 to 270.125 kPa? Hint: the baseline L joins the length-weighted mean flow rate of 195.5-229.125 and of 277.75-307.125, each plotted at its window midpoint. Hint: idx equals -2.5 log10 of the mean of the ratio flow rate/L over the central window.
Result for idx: 0.21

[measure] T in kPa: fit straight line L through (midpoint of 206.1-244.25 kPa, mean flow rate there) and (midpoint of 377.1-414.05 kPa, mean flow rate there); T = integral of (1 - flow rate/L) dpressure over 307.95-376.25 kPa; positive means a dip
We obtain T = 6.2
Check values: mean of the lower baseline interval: 119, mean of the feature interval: 108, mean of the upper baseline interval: 119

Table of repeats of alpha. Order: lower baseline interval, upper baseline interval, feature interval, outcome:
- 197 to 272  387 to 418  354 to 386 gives 2.9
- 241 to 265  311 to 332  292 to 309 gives -0.5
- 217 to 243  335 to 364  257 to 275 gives 5.6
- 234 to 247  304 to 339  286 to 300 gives 0.6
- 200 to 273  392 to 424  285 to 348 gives 5.3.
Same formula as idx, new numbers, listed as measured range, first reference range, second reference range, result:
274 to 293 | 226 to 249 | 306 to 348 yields 0.14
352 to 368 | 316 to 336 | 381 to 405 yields 0.00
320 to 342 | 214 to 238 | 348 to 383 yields 0.07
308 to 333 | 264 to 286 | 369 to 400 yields -0.10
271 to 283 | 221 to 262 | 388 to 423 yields 0.27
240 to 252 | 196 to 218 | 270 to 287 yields 0.03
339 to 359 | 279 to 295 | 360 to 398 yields -0.01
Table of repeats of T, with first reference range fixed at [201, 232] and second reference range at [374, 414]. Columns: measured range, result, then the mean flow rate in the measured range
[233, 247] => 1.5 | 108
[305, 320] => 1.5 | 107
